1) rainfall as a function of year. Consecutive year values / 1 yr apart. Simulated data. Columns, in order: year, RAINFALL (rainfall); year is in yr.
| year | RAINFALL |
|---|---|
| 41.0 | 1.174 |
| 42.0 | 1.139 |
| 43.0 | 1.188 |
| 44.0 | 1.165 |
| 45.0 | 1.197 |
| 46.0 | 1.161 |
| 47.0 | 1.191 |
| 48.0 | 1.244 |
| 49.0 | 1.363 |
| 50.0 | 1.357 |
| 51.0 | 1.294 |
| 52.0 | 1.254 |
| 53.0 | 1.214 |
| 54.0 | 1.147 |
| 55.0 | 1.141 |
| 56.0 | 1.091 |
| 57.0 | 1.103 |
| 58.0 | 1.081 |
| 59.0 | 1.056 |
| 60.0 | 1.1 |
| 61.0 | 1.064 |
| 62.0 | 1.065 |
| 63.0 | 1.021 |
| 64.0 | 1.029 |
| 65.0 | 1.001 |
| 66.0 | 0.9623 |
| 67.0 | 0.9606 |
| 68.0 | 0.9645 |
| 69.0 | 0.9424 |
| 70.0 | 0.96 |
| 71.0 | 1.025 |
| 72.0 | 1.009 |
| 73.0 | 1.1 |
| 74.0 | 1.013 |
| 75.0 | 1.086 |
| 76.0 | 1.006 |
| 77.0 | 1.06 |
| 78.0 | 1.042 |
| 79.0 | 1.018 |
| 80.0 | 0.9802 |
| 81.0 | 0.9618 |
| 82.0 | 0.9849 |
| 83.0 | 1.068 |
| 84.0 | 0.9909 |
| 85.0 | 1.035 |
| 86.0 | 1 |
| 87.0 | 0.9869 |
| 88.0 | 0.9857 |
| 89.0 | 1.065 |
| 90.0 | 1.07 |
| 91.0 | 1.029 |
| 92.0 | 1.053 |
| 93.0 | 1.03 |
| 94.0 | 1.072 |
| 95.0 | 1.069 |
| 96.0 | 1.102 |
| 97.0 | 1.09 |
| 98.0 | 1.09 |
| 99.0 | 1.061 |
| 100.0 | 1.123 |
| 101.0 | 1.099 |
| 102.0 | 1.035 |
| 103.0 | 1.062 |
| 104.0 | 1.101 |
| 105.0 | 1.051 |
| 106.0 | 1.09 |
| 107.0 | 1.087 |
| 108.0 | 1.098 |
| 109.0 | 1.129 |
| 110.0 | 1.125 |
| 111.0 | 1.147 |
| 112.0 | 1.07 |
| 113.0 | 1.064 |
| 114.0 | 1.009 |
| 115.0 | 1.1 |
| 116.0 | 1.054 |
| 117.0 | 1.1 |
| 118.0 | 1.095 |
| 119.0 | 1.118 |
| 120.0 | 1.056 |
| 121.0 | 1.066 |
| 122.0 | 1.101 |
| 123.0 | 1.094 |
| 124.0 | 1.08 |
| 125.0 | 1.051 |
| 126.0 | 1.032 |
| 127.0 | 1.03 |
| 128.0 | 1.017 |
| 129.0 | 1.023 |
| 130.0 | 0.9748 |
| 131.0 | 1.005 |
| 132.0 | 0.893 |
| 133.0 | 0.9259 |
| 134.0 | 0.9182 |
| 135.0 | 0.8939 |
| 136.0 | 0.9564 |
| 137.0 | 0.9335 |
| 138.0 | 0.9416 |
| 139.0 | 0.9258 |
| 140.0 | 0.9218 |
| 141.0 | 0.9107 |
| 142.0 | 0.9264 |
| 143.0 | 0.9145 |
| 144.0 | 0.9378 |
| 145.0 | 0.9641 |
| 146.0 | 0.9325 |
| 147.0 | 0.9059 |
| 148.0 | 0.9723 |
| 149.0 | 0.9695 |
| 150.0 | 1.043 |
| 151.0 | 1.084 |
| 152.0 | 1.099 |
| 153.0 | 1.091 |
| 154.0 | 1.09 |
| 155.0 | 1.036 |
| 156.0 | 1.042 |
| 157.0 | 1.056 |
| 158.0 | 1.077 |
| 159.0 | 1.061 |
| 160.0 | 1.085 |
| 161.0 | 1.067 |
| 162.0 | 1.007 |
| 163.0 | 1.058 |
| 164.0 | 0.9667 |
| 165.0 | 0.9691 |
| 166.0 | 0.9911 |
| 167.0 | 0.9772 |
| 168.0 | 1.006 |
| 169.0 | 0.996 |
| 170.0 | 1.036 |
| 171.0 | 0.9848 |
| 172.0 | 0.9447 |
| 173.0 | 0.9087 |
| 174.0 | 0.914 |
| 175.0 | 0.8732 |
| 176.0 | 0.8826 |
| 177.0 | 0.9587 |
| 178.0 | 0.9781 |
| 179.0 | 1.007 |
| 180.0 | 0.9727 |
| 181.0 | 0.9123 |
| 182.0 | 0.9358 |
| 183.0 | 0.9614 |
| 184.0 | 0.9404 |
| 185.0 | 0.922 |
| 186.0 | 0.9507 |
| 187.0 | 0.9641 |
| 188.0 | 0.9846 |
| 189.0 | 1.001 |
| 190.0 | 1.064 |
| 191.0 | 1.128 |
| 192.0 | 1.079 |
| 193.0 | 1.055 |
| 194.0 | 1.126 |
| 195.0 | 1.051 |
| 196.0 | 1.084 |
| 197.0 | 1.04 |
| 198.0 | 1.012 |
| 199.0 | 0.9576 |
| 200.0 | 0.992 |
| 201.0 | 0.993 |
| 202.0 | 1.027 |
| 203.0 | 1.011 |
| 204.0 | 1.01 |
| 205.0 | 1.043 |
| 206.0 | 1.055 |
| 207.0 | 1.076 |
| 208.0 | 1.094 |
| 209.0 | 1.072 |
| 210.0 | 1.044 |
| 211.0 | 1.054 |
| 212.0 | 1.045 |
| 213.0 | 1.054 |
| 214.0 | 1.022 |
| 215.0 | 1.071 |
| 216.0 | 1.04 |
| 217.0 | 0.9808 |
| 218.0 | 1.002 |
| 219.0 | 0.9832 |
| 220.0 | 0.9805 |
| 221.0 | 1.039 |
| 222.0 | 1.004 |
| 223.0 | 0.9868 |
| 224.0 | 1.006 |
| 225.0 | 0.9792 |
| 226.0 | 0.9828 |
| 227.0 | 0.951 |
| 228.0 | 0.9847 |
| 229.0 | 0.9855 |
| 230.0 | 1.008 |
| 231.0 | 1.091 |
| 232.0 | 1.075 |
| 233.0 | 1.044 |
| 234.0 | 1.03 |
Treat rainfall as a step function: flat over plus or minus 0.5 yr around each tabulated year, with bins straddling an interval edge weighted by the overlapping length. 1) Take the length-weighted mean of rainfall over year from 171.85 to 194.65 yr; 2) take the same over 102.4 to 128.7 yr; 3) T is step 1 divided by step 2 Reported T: 0.91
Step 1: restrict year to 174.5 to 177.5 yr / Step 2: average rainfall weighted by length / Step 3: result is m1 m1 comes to 0.905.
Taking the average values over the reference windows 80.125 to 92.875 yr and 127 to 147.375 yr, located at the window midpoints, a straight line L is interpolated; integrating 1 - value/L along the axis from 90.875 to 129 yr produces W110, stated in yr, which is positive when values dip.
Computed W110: -3.6 yr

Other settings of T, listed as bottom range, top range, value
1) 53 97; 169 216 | 0.97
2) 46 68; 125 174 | 0.88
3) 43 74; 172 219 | 0.91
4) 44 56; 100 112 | 0.89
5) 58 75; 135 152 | 0.94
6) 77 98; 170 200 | 0.95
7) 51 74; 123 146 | 0.91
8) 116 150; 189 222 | 1.05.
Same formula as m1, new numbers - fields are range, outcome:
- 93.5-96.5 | 1.08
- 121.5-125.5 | 1.08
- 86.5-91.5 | 1.03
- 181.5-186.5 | 0.942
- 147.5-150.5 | 0.995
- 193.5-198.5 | 1.06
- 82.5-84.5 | 1.03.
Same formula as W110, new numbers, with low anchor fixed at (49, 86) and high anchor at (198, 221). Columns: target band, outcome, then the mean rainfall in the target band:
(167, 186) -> 1.5 yr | 0.953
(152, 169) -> 0.1 yr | 1.04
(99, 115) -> -0.5 yr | 1.09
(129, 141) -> 1.2 yr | 0.938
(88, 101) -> -0.1 yr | 1.07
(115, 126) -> -0.3 yr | 1.08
